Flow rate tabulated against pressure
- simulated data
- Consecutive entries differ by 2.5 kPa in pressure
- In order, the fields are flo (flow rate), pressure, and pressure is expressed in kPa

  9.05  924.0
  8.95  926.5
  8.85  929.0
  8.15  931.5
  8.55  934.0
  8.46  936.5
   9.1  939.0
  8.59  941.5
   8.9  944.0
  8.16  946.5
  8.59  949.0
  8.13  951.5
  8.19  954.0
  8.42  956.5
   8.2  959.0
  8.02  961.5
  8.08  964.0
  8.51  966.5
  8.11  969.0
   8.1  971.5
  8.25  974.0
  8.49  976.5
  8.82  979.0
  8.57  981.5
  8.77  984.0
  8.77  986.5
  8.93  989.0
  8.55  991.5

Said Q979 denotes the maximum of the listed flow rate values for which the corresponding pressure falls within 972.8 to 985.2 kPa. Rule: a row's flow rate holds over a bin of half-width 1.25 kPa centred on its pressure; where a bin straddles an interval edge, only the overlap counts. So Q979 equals 8.82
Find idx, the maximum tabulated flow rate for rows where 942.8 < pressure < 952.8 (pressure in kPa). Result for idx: 8.9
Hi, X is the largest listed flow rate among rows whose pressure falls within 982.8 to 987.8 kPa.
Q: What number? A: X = 8.77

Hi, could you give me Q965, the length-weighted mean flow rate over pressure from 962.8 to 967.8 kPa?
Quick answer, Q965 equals 8.3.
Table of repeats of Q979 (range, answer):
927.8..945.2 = 9.1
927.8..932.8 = 8.85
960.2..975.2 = 8.51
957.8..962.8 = 8.2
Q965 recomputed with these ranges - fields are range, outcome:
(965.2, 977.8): 8.29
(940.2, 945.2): 8.75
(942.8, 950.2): 8.55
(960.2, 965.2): 8.05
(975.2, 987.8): 8.68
